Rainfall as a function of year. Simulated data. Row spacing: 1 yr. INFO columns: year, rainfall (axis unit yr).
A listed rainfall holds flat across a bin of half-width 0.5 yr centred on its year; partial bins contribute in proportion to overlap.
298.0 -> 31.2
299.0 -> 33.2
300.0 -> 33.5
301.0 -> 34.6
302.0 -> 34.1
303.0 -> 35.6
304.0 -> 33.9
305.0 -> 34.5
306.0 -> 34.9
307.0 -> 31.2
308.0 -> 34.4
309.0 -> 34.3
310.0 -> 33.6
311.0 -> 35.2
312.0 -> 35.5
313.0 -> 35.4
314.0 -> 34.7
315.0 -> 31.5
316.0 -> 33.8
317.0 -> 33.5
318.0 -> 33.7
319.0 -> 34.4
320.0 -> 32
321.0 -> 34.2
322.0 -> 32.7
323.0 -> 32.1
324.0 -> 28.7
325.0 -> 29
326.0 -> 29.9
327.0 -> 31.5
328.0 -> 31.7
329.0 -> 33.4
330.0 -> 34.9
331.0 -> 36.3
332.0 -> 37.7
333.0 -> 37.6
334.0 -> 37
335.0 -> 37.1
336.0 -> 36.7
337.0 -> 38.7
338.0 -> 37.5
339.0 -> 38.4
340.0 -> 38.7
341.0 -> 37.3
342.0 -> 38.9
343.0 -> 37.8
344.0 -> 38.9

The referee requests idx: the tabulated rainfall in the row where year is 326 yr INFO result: 29.9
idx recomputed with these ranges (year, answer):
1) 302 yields 34.1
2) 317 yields 33.5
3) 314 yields 34.7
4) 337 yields 38.7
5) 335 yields 37.1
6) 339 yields 38.4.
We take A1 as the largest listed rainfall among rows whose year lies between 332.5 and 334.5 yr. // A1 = 37.6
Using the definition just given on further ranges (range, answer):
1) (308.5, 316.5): 35.5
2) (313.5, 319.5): 34.7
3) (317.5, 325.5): 34.4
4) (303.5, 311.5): 35.2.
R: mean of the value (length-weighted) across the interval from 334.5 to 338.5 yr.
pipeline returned 37.5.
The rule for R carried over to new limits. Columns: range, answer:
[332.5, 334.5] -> 37.3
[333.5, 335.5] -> 37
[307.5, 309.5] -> 34.3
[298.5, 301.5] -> 33.8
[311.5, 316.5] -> 34.2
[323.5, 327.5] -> 29.8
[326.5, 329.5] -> 32.2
